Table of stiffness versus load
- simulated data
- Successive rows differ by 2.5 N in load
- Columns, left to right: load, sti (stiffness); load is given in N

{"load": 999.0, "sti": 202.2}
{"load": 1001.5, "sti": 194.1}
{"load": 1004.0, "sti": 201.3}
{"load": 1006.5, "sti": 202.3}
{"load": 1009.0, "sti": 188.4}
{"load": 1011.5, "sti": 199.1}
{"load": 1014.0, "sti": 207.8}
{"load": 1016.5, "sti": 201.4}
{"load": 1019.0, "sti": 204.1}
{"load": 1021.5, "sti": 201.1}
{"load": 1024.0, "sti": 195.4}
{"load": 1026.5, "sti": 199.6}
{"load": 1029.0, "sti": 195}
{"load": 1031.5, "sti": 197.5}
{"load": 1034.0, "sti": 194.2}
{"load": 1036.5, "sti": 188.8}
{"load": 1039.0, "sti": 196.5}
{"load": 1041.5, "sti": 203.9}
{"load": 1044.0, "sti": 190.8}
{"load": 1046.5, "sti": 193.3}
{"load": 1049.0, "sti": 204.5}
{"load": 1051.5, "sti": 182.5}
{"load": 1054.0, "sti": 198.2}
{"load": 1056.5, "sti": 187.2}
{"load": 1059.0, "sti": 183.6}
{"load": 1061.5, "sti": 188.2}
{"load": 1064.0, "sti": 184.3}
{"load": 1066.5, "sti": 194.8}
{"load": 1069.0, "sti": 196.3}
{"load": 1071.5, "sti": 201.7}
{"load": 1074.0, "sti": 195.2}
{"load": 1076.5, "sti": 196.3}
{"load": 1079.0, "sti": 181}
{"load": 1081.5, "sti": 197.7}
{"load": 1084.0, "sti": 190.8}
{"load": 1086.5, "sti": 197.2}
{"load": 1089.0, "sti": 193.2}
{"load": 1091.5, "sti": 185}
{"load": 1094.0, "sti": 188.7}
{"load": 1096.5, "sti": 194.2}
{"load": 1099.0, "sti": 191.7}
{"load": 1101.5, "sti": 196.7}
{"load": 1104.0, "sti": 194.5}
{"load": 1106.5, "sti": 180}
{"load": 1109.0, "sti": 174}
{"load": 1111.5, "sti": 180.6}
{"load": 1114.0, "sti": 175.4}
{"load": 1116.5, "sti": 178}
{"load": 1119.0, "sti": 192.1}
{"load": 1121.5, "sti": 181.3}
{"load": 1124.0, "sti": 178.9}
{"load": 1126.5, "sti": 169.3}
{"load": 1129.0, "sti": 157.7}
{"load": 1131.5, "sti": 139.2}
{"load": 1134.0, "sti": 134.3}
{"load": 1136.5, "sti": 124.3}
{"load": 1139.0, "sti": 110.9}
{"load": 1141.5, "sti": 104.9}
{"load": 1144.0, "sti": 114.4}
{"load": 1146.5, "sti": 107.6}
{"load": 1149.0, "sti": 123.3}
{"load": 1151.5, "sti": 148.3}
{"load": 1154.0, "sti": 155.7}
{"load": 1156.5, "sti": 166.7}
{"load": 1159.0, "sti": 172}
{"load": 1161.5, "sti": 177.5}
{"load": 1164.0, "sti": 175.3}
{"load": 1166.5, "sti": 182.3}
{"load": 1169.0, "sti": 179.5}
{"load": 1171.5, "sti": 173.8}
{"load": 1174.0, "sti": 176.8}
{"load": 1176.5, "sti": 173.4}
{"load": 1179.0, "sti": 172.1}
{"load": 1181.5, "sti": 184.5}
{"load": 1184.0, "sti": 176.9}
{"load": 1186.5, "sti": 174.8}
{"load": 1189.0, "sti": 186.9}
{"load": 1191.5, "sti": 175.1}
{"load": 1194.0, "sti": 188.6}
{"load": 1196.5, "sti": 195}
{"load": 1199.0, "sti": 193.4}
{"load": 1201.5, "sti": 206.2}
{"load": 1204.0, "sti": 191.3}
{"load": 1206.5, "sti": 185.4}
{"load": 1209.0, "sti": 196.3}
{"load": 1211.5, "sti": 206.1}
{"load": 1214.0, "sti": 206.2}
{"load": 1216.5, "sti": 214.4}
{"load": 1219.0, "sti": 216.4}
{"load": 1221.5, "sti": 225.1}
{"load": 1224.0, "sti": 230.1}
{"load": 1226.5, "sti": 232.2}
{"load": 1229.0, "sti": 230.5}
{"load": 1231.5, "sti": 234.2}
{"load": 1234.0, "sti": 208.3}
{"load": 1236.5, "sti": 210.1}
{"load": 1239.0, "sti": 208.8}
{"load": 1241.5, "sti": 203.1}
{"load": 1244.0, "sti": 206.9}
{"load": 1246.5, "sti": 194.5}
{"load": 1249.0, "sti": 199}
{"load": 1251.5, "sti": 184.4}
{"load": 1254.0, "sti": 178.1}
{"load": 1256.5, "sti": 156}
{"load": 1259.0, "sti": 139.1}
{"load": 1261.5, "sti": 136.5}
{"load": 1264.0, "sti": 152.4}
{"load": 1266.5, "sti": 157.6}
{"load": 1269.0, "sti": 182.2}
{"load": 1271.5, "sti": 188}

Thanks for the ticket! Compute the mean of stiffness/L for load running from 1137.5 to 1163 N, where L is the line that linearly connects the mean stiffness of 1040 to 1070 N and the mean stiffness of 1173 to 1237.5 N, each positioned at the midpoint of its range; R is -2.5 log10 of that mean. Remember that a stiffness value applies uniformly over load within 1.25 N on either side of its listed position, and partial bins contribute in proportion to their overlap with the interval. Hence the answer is 0.38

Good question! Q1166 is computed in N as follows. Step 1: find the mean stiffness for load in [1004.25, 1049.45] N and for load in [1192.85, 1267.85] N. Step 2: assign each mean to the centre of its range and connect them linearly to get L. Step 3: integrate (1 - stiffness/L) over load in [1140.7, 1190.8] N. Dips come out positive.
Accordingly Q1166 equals 8.8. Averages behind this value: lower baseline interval 198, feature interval 162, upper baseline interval 196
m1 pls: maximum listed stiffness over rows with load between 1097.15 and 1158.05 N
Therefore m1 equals 196.7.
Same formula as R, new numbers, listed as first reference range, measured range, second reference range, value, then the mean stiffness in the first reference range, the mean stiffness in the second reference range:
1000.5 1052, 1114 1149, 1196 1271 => 0.324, 197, 196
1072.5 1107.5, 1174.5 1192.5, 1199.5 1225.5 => 0.149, 192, 208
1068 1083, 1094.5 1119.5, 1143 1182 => -0.018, 195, 161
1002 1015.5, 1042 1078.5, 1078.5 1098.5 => 0.009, 199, 191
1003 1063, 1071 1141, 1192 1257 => 0.128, 196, 204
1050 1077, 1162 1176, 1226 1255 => 0.135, 192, 207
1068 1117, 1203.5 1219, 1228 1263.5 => -0.061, 190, 191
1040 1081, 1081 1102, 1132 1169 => -0.098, 193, 144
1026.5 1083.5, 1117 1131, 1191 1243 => 0.149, 193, 208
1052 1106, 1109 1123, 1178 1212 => 0.057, 192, 188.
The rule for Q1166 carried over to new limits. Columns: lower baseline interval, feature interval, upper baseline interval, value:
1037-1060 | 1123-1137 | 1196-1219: 3.2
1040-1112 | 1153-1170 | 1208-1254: 2.5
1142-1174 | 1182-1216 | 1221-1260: -2.3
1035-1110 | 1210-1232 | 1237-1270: -5.0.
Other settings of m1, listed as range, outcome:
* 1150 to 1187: 184.5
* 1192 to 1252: 234.2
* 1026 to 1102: 204.5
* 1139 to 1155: 155.7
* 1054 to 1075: 201.7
